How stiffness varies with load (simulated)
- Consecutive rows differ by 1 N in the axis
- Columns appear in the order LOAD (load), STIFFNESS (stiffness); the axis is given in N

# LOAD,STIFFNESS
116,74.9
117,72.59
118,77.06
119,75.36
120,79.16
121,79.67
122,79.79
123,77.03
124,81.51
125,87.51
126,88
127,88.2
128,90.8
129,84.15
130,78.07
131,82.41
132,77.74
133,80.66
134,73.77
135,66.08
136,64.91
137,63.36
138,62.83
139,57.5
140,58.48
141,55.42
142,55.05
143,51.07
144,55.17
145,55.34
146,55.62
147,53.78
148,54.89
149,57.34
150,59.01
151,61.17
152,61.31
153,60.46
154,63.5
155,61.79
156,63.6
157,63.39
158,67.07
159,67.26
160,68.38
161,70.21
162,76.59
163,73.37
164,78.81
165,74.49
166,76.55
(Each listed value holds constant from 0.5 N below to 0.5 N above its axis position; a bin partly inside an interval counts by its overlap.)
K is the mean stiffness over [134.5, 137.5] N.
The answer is 64.8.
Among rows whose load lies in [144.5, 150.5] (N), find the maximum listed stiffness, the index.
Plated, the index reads 59.01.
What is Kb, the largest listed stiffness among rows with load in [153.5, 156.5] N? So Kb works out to 63.6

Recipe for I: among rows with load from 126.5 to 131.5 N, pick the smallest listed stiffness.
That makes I 78.07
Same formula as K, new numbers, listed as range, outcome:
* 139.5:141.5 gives 57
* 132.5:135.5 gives 73.5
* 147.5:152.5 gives 58.7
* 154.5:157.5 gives 62.9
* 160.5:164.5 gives 74.7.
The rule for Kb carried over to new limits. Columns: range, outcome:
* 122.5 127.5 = 88.2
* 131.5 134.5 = 80.66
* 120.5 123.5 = 79.79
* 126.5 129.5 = 90.8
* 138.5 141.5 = 58.48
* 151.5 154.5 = 63.5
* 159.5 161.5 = 70.21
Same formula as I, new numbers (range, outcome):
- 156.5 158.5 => 63.39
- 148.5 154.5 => 57.34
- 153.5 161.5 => 61.79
